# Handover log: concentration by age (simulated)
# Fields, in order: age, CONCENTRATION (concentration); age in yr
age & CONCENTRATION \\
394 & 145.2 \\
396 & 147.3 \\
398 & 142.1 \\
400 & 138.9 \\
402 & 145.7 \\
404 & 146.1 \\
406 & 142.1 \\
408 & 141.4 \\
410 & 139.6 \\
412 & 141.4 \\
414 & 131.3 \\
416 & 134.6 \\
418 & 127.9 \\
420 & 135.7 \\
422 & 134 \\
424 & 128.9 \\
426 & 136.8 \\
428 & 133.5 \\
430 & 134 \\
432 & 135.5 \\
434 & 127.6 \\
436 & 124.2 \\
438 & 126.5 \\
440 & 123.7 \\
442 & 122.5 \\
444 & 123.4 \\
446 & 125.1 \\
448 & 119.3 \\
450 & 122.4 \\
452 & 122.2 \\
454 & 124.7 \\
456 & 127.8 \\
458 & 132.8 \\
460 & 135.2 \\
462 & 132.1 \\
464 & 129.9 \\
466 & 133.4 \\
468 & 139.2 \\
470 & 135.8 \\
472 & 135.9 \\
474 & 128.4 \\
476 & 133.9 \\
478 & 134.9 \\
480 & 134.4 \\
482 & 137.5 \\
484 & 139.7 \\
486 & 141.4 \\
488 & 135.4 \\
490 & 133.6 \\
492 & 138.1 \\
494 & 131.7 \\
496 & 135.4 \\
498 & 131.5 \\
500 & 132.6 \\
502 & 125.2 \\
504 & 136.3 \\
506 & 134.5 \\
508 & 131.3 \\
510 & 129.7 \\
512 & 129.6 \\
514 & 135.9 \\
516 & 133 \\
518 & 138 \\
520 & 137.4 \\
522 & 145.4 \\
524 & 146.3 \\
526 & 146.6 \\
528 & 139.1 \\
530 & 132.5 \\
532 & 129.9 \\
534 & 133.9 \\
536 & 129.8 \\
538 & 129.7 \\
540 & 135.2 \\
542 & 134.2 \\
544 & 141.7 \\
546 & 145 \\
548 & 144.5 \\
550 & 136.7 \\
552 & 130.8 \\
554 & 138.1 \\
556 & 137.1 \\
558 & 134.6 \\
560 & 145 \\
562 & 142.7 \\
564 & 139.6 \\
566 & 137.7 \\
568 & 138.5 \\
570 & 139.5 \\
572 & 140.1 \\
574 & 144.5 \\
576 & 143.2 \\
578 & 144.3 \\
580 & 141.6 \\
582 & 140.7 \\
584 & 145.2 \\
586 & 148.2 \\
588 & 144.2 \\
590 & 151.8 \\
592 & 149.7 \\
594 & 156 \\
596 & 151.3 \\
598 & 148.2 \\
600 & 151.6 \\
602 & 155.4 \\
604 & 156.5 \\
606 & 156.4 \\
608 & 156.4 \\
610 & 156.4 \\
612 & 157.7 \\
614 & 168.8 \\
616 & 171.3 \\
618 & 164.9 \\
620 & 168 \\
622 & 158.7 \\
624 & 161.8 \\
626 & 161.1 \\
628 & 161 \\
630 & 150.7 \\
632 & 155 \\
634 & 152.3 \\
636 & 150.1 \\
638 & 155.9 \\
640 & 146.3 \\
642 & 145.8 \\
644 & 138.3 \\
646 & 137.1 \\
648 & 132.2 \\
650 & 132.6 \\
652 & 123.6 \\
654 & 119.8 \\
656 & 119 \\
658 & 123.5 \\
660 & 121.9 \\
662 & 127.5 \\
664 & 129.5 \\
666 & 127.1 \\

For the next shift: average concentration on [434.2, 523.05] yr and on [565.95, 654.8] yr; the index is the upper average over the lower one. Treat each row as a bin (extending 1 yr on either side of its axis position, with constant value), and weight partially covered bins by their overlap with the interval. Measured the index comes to 1.13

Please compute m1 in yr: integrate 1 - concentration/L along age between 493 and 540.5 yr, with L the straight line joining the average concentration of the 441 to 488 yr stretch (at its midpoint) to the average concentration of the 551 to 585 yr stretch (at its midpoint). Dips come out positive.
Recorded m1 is 0.4 yr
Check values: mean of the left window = 131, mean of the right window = 140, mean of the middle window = 135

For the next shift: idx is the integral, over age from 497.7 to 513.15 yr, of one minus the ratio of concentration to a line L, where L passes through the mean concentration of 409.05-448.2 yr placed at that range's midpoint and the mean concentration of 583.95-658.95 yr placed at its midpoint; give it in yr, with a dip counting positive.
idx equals 0.75 yr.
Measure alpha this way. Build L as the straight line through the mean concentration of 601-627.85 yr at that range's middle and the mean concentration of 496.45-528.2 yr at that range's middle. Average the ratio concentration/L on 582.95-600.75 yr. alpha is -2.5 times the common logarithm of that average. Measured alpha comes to 0.04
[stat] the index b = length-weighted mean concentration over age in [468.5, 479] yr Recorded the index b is 134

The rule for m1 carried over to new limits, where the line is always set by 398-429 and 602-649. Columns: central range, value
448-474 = 2.01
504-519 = 1.25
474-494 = 1.02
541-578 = 2.40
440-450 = 1.24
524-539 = 1.21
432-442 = 0.94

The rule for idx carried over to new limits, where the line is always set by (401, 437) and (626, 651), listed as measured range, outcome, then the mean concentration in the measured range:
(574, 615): -1.8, 151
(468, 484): 0.4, 135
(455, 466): 0.5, 132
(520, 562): 1.2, 138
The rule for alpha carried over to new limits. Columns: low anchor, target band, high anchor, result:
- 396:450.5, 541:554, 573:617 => 0.06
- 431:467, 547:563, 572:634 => 0.05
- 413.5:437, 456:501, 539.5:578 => 0.00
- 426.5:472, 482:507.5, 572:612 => 0.01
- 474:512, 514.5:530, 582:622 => 0.00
